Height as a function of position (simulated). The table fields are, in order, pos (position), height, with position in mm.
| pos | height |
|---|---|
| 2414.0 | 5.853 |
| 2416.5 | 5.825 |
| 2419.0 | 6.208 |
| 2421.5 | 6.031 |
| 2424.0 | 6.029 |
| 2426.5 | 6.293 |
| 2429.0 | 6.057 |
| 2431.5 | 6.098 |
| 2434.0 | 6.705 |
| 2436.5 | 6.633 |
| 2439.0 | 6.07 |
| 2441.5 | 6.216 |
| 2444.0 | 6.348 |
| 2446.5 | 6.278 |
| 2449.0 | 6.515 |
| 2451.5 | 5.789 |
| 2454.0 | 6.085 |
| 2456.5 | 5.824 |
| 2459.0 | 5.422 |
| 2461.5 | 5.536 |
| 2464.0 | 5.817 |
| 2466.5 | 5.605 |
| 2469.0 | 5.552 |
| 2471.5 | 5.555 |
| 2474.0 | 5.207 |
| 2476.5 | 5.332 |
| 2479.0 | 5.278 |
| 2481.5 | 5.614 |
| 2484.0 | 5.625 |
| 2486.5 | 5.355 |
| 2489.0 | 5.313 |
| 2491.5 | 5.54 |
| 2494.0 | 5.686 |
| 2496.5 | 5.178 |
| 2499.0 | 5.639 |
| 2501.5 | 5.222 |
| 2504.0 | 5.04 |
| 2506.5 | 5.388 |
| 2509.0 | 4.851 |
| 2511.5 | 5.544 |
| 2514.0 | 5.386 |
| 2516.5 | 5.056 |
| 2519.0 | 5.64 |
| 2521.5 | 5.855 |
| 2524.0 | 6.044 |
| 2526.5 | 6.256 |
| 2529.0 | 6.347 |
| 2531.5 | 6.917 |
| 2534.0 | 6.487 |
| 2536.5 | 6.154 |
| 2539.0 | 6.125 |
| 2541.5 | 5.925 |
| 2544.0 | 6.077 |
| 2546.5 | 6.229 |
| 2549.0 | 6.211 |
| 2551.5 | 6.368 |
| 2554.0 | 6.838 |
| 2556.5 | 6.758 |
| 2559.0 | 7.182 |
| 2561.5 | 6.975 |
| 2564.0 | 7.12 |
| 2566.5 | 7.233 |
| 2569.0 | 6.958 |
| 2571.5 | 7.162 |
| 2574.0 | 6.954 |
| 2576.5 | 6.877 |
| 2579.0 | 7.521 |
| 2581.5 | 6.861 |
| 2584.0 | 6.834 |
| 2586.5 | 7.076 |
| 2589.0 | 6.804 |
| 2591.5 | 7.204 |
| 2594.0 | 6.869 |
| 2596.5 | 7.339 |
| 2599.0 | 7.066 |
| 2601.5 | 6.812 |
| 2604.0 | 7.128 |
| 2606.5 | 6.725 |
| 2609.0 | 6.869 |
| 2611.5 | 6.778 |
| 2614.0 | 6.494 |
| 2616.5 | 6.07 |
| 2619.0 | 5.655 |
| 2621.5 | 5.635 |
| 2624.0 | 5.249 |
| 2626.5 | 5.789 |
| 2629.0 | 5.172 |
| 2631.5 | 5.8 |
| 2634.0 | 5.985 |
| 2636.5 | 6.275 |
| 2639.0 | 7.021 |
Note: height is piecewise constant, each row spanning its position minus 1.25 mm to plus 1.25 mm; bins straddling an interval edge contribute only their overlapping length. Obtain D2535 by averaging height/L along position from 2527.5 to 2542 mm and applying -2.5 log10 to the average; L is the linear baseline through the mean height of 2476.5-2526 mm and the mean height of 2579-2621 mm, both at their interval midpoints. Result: -0.08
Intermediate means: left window 5.44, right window 6.79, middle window 6.35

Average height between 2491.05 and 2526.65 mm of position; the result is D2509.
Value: 5.46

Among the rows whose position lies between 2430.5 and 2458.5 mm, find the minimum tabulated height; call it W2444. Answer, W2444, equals 5.789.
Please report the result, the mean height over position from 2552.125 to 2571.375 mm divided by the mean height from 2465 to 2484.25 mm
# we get 1.28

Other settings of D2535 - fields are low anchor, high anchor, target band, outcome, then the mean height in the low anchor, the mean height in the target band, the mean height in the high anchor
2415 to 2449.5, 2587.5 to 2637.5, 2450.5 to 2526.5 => 0.141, 6.23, 5.51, 6.39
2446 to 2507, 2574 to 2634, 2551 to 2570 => -0.122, 5.57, 6.95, 6.55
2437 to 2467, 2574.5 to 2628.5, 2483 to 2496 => 0.124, 5.98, 5.48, 6.63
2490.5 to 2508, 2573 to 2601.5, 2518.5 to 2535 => -0.062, 5.37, 6.24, 7.03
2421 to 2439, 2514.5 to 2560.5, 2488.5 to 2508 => 0.164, 6.26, 5.37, 6.24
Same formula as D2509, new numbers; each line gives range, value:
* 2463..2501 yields 5.48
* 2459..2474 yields 5.56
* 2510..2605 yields 6.58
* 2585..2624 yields 6.66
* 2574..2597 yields 7.03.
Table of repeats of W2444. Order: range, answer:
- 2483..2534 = 4.851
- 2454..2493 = 5.207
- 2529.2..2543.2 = 5.925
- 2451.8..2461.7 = 5.422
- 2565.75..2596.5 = 6.804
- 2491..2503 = 5.178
